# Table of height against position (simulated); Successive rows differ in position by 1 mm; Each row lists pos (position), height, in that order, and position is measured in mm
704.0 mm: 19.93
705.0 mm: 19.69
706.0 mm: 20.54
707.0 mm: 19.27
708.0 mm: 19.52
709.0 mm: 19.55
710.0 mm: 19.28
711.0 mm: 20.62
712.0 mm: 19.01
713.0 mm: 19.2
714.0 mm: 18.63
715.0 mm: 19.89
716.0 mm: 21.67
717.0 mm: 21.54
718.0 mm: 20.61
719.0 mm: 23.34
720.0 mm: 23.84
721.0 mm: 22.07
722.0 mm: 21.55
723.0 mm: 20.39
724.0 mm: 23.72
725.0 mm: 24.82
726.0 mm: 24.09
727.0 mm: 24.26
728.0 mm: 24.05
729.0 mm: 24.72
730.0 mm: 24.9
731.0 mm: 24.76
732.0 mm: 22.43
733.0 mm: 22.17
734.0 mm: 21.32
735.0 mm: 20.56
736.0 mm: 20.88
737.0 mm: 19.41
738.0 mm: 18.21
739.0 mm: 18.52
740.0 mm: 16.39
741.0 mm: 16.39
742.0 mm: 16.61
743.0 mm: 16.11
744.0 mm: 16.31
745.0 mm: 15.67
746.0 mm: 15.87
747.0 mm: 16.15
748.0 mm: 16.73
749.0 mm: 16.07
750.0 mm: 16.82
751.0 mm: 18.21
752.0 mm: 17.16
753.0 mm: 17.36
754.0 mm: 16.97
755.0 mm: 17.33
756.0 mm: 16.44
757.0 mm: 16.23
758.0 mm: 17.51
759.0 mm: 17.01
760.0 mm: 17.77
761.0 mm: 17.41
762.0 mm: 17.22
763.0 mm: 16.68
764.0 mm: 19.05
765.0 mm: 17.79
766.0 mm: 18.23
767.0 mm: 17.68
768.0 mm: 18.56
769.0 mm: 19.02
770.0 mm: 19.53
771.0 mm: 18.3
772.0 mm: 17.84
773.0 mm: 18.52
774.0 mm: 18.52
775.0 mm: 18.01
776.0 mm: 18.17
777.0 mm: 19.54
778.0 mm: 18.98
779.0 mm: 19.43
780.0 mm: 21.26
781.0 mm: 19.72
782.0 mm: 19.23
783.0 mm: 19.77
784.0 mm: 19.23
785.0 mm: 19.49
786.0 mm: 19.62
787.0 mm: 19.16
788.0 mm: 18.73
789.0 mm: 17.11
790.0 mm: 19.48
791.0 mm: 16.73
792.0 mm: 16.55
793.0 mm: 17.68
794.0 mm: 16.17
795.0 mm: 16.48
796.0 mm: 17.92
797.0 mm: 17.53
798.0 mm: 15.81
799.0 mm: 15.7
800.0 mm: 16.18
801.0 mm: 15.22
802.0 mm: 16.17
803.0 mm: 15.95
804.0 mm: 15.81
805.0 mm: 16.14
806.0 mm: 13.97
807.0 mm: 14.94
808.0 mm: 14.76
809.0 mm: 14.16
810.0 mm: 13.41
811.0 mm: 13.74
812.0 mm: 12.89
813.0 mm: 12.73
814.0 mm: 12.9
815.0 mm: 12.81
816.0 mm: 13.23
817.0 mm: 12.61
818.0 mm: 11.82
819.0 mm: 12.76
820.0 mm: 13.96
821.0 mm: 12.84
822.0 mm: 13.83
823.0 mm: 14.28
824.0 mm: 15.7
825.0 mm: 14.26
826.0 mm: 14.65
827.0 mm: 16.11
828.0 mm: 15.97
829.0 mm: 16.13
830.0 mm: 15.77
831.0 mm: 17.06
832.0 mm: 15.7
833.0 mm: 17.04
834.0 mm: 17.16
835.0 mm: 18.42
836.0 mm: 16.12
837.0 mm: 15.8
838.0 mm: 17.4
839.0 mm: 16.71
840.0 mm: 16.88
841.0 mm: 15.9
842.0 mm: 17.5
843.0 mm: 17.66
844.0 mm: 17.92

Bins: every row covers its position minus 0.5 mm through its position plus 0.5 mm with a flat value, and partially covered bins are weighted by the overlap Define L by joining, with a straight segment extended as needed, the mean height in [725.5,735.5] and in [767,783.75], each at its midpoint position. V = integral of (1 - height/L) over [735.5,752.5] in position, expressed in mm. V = 3.8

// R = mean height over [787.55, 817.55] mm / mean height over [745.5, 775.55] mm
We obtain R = 0.9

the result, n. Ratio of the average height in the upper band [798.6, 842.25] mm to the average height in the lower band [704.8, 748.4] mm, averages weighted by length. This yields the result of 0.74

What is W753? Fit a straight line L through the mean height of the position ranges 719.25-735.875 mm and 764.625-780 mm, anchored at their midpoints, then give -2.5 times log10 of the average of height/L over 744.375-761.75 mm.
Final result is 0.21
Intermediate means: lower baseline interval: 23.1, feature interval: 16.9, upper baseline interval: 18.6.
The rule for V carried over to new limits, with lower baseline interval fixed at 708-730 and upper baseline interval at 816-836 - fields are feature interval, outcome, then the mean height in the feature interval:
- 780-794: -0.9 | 18.7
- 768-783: -0.7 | 19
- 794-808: 0.6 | 15.9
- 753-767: 1.3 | 17.4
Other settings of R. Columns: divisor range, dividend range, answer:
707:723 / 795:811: 0.75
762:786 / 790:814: 0.83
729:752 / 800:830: 0.76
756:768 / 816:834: 0.84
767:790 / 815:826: 0.71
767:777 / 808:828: 0.74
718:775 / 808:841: 0.77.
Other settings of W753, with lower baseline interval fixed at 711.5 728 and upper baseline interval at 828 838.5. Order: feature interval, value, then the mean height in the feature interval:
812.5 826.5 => 0.27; 13.5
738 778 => 0.15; 17.5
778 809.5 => 0.07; 17.3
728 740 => -0.01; 21.5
